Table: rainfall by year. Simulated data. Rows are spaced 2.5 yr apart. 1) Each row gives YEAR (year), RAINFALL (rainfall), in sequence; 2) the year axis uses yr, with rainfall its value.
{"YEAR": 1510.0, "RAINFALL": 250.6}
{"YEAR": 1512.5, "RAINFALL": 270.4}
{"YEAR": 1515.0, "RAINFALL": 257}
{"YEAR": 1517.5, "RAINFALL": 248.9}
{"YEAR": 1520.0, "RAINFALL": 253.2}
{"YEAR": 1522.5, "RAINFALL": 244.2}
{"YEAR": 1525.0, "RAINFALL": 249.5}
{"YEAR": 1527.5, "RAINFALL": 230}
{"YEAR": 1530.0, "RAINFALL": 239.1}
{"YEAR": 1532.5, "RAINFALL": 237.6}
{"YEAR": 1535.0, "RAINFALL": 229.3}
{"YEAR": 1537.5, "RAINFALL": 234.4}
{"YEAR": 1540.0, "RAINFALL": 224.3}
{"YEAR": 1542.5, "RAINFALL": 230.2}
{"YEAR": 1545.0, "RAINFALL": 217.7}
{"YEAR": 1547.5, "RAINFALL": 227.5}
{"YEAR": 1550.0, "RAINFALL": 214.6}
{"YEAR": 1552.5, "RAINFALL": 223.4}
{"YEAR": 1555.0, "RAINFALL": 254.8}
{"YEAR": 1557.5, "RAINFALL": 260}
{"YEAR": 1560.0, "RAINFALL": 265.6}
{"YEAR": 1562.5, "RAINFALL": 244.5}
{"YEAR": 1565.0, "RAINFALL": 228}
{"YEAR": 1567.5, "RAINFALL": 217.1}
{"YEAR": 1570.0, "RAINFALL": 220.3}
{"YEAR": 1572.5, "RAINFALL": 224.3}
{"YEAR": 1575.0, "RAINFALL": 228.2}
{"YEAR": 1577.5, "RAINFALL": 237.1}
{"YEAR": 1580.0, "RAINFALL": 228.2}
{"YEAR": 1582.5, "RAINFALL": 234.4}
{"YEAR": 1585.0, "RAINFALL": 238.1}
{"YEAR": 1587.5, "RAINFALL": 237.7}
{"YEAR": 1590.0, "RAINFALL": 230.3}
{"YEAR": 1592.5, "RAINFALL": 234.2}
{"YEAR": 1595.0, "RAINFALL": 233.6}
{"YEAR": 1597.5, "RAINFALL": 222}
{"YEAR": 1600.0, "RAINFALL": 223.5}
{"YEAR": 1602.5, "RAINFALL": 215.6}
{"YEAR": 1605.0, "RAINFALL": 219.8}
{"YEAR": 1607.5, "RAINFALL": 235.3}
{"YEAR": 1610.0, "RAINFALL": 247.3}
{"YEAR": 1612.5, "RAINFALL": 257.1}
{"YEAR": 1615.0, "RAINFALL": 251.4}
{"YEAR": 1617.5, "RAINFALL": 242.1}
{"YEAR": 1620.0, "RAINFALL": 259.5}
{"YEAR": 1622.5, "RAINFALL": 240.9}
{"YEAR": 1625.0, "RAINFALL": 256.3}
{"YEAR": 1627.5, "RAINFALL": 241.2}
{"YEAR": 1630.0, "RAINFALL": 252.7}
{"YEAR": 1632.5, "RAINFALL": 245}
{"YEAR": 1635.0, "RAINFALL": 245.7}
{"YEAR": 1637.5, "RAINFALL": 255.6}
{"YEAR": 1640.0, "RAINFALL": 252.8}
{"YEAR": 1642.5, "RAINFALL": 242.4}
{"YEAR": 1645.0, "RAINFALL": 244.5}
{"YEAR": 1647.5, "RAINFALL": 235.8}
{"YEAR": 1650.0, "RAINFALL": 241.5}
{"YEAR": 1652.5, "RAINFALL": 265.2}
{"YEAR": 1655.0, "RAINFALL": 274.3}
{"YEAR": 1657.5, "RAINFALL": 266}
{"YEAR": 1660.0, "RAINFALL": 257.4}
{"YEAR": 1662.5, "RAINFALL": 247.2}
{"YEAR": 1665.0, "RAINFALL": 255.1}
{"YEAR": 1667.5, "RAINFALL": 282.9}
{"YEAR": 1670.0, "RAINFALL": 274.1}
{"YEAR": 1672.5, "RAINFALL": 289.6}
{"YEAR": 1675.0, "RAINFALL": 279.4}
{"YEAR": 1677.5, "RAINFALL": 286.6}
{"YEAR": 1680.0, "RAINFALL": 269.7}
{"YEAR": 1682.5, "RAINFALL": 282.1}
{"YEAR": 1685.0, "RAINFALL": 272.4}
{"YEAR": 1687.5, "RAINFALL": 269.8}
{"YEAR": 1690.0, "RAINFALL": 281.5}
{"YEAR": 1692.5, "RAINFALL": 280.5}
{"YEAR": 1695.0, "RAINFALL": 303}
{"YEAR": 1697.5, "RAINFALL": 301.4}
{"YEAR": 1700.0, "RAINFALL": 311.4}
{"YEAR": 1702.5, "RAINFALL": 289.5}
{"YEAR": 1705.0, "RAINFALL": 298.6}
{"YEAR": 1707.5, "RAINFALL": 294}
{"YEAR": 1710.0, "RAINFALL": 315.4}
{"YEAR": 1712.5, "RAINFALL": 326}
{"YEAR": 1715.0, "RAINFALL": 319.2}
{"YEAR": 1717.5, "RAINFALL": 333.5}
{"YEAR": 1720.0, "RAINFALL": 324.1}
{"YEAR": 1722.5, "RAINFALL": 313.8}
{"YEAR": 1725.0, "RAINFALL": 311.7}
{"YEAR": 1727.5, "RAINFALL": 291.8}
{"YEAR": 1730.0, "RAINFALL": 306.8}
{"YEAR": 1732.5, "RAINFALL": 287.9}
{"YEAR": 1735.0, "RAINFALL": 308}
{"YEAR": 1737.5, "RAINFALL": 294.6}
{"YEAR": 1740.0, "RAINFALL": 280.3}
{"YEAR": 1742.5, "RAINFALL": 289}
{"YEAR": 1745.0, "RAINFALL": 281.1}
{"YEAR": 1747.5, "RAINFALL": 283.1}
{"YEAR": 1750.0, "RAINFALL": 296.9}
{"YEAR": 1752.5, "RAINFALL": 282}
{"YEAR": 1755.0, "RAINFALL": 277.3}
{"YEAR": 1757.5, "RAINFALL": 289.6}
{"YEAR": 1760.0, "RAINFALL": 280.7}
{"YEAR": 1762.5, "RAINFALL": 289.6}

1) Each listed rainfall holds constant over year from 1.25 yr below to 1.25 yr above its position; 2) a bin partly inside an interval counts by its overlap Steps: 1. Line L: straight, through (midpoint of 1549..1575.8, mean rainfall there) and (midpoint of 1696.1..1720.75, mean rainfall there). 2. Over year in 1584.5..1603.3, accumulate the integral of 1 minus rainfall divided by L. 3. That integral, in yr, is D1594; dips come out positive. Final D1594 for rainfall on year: 1.6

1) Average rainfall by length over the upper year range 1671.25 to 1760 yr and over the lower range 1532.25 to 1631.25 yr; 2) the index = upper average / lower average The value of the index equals 1.25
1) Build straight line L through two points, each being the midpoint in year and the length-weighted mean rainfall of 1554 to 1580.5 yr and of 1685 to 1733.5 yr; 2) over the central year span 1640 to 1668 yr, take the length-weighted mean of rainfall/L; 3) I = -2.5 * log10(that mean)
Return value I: 0.09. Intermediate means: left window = 237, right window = 302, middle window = 255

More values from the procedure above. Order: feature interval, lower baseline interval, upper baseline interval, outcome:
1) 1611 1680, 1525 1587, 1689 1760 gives 0.04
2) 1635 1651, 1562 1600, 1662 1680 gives 0.06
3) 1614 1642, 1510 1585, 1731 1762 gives 0.04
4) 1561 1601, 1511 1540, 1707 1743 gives 0.14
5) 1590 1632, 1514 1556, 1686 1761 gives 0.09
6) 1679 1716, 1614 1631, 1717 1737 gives -0.01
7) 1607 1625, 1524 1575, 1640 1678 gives 0.01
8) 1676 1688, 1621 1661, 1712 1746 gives 0.00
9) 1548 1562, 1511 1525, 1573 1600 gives 0.00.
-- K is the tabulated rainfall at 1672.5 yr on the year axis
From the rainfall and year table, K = 289.6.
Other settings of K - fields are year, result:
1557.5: 260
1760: 280.7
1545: 217.7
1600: 223.5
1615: 251.4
